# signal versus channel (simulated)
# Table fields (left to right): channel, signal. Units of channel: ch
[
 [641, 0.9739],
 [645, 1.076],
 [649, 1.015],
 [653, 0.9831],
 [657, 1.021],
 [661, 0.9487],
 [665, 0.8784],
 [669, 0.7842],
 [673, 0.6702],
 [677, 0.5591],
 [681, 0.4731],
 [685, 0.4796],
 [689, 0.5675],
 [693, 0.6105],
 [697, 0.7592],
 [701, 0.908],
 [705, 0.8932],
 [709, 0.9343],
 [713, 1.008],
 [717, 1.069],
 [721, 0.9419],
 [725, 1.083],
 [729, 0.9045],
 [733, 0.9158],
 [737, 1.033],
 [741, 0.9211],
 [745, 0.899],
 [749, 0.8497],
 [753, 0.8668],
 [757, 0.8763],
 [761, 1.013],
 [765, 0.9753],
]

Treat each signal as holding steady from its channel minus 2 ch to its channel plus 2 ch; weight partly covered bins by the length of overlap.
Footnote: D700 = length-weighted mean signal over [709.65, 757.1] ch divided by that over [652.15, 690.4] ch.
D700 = 1.30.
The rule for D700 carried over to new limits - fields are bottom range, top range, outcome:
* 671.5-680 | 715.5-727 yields 1.73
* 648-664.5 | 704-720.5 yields 1.00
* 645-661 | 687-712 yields 0.78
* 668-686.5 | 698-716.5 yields 1.60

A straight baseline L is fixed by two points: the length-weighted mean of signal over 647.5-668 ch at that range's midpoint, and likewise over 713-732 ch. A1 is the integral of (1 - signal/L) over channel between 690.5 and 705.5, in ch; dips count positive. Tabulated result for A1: 3.2 ch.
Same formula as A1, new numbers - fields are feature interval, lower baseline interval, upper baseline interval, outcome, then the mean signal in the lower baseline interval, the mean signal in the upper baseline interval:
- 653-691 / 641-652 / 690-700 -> 6.25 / 1.03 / 0.695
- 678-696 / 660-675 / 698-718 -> 6.80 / 0.812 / 0.947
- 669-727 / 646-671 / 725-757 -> 9.29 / 0.944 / 0.921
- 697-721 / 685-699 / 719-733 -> -4.54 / 0.622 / 0.968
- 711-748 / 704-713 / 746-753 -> -3.00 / 0.937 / 0.862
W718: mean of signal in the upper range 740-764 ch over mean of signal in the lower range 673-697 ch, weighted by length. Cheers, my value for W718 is 1.6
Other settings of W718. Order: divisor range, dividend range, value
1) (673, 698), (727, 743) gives 1.64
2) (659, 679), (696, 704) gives 1.11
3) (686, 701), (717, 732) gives 1.47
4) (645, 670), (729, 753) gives 0.96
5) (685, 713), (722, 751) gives 1.22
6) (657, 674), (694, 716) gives 1.05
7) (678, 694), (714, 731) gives 1.89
